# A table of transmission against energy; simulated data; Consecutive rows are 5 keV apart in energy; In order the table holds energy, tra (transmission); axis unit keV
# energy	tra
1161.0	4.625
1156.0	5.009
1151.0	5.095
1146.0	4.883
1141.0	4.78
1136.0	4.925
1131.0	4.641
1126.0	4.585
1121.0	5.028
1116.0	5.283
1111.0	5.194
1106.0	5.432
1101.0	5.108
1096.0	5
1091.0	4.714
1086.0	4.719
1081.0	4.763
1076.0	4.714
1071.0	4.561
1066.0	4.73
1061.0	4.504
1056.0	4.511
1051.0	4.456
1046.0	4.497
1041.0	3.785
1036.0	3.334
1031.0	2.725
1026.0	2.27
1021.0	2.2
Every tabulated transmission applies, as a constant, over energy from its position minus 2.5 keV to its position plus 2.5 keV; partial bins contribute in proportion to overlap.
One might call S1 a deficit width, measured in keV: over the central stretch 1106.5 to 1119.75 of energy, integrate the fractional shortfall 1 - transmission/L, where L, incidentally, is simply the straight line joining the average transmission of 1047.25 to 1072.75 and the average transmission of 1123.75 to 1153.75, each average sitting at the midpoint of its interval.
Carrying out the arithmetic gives -1.4 keV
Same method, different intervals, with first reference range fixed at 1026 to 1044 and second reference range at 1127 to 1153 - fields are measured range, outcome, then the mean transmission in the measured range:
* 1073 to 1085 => -2.6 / 4.73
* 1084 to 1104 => -3.8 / 4.9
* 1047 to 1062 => -4.3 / 4.49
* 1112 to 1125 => -1.7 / 5.09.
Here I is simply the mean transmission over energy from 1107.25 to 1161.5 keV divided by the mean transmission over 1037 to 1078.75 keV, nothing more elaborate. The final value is 1.11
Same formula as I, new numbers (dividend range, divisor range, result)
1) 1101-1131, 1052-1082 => 1.10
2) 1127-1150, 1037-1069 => 1.10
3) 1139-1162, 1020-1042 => 1.72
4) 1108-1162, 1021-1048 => 1.54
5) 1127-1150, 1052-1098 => 1.03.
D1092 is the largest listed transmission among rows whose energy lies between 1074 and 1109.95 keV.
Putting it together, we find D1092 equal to 5.432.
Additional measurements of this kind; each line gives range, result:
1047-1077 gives 4.73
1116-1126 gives 5.283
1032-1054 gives 4.497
